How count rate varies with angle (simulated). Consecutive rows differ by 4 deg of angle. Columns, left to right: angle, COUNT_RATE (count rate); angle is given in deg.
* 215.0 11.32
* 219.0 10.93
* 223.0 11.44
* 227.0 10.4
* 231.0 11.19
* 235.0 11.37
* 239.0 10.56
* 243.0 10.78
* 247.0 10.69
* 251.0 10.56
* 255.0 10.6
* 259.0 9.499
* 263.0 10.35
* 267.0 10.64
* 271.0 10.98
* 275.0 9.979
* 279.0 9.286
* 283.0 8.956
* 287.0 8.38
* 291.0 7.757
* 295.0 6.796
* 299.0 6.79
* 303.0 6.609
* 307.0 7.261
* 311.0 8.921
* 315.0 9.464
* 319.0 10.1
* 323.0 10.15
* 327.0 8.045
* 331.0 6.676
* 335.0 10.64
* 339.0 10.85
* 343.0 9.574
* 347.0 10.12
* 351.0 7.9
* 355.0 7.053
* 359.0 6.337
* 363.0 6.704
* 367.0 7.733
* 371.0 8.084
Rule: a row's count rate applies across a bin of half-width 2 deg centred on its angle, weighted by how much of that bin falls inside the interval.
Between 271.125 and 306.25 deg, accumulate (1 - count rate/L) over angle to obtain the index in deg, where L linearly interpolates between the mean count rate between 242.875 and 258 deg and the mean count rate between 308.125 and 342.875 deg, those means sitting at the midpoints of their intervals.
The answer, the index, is 6.2 deg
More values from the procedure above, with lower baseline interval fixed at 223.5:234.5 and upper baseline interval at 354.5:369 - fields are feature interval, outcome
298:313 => 2.08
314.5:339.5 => -4.19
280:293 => 1.12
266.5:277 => -0.91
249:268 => -0.47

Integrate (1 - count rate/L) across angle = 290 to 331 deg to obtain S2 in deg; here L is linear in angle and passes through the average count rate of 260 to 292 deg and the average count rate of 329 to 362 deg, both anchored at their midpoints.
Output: 4.3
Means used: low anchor 9.6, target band 8.13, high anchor 8.58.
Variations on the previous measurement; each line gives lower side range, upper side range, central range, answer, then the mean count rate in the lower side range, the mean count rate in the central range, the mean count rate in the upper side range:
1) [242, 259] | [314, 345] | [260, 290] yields 1.4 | 10.5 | 9.72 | 9.44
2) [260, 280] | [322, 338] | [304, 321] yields 0.9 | 10.3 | 8.8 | 8.92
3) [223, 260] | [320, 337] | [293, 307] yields 4.0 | 10.7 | 6.81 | 8.95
